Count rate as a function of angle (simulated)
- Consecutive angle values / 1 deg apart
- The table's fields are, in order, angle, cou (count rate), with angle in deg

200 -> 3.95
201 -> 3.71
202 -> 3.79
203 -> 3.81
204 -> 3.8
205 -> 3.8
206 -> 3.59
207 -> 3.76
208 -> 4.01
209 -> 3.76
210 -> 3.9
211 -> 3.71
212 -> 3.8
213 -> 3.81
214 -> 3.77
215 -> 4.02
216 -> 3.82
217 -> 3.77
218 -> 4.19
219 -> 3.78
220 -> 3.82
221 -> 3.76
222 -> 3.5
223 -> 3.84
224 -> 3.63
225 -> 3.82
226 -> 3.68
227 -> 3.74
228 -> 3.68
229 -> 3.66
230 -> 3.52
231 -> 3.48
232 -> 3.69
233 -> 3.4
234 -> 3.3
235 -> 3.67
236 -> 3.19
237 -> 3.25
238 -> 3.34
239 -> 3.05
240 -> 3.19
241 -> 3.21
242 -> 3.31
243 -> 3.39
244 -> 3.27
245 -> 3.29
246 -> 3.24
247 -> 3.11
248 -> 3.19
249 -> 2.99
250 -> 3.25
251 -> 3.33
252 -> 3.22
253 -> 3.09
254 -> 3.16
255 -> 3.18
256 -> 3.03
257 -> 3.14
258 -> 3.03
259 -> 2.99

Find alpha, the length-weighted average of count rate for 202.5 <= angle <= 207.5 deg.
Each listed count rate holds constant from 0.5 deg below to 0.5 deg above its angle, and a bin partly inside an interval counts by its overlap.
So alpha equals 3.75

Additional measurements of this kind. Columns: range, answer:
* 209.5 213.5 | 3.8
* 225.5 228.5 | 3.7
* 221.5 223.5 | 3.67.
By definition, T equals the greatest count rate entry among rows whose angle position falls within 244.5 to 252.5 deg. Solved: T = 3.33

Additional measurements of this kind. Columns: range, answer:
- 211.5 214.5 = 3.81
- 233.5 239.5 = 3.67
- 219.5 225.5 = 3.84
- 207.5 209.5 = 4.01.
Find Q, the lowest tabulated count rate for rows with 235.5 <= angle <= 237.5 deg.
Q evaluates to 3.19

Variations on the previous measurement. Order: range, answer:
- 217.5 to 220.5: 3.78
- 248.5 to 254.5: 2.99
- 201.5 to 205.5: 3.79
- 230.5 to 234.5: 3.3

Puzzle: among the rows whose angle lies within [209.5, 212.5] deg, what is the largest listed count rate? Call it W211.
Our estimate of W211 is 3.9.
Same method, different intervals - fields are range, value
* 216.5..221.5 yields 4.19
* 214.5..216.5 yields 4.02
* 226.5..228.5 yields 3.74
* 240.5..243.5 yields 3.39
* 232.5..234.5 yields 3.4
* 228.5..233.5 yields 3.69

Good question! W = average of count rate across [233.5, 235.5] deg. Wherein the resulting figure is 3.48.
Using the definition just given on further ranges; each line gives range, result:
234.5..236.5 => 3.43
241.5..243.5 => 3.35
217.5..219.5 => 3.99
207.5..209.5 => 3.88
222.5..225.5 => 3.76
